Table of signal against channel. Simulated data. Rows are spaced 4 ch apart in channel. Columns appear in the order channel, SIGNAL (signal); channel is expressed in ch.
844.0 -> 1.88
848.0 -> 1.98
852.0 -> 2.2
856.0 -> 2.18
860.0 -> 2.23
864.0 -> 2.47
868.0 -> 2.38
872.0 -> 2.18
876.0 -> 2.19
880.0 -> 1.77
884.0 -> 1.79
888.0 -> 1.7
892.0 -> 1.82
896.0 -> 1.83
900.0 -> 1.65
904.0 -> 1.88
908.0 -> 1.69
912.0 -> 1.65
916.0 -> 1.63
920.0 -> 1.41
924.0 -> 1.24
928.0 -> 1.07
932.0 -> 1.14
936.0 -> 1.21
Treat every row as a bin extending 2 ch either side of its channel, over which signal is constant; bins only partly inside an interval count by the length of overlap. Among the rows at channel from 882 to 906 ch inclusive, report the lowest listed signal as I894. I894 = 1.65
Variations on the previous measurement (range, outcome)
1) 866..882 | 1.77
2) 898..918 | 1.63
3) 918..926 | 1.24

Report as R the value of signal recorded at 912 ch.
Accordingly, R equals 1.65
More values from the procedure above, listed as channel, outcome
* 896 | 1.83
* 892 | 1.82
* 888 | 1.7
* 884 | 1.79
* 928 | 1.07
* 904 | 1.88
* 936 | 1.21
